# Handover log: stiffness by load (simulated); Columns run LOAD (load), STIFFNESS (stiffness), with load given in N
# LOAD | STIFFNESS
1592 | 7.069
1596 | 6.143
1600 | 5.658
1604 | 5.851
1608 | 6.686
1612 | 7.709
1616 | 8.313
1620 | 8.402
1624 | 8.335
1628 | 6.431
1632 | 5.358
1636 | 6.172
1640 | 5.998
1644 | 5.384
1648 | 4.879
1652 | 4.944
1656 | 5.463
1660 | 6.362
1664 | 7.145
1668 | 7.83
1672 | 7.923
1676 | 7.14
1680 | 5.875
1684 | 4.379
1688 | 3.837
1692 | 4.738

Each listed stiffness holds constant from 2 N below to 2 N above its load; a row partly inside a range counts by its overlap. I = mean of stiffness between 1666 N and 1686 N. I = 6.63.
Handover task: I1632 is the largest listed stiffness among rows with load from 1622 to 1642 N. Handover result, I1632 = 8.335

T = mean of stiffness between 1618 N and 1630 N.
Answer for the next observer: 7.72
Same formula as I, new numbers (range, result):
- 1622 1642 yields 6.46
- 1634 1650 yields 5.61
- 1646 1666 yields 5.76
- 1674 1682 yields 6.51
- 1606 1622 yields 7.78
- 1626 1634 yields 5.89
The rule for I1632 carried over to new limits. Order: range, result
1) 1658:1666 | 7.145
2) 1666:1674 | 7.923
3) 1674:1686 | 7.14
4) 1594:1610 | 6.686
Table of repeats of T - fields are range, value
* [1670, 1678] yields 7.53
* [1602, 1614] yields 6.75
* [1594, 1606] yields 5.88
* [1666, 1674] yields 7.88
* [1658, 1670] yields 7.11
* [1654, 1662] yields 5.91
